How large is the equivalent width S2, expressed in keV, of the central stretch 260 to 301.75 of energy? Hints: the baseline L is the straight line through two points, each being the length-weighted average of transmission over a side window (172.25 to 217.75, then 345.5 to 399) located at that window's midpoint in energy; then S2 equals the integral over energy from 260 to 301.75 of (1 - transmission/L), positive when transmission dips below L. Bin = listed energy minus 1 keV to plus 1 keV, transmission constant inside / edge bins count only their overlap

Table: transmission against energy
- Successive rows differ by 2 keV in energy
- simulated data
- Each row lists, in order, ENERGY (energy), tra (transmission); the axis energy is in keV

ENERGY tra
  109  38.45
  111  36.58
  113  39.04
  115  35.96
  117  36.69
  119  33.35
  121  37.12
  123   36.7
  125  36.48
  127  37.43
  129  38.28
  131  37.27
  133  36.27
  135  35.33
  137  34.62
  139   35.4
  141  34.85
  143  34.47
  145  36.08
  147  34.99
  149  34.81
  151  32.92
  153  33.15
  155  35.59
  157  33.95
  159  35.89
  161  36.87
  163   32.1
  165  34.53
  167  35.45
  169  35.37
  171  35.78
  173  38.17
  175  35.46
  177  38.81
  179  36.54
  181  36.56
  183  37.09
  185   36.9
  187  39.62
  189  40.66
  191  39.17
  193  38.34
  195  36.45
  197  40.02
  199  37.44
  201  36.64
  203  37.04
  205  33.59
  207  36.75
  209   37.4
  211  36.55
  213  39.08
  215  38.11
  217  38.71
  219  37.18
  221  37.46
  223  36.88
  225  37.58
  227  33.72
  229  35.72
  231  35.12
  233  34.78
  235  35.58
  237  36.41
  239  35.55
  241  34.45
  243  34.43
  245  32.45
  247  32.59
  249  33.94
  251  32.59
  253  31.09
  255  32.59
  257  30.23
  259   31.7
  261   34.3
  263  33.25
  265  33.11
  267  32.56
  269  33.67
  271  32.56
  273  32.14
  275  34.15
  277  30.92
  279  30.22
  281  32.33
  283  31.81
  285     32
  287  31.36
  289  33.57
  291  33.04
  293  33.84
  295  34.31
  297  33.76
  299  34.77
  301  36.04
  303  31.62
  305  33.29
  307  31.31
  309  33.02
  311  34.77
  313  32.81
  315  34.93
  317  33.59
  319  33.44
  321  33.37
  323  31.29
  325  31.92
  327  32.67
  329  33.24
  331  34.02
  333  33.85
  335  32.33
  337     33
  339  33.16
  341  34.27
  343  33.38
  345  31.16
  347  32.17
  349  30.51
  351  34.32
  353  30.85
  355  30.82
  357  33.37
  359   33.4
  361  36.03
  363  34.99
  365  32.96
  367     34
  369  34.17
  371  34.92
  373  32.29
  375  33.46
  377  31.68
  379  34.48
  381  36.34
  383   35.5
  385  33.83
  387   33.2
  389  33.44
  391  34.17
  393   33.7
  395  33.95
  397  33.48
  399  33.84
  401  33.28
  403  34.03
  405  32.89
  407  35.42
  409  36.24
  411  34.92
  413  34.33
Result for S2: 3.1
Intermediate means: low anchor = 37.6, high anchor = 33.5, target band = 33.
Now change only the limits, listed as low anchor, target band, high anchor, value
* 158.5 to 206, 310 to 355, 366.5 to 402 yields 2.25 keV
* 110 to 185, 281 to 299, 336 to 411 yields 0.74 keV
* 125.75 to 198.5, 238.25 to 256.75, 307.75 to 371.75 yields 0.88 keV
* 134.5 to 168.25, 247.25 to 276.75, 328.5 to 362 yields 0.93 keV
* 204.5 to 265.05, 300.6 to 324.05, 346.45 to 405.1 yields 0.67 keV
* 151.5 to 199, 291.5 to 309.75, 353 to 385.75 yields 0.66 keV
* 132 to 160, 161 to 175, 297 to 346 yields -0.28 keV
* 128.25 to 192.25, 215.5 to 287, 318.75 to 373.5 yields 1.61 keV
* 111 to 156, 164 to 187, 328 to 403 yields -0.78 keV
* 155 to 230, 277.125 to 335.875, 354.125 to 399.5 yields 3.28 keV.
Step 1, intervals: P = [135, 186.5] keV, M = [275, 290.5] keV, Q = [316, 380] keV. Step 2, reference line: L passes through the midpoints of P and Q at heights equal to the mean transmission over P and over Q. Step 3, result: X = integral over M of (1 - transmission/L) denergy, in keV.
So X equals 0.9 keV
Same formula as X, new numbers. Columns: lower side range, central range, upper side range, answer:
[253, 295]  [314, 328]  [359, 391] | 0.1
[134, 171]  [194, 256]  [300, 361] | -3.0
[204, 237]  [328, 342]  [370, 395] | 0.5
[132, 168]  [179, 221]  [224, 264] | -4.0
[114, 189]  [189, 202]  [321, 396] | -1.0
